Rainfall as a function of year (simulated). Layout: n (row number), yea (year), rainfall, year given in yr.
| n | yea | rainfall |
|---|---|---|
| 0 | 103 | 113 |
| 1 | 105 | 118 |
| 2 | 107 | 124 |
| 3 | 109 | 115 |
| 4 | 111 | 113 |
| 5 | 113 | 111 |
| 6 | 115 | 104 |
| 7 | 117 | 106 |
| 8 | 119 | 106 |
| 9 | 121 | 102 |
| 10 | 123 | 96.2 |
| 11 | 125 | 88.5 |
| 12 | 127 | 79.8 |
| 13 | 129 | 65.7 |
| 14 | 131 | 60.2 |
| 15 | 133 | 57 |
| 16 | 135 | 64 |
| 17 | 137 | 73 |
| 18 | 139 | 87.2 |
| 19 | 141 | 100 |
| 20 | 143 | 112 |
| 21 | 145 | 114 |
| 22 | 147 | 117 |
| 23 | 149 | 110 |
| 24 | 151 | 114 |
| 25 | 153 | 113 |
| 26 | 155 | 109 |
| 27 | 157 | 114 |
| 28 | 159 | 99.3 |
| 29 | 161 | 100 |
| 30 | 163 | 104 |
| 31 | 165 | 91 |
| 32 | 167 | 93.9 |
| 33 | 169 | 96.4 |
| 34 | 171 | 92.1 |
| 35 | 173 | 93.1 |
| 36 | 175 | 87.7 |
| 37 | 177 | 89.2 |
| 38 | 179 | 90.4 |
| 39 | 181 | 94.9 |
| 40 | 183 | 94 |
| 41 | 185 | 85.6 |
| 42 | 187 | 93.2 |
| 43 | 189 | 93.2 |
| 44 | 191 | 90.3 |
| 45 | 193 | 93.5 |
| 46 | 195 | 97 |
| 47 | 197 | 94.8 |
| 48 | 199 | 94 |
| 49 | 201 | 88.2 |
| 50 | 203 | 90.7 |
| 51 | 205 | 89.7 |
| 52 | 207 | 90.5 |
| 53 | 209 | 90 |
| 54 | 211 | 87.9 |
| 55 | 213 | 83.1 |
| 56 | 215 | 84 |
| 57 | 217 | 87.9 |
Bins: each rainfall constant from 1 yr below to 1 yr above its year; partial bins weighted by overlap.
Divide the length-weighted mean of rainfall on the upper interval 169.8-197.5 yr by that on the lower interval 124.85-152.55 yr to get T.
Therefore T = 1.0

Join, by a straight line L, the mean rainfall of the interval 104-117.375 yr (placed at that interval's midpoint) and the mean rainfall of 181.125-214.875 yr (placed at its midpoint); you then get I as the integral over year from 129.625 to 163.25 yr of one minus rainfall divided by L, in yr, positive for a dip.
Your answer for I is 2.4 yr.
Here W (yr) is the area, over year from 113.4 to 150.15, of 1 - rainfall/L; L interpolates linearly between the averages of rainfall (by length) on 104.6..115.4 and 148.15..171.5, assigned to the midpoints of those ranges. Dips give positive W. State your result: 5.98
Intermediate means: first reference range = 115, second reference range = 103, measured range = 91.7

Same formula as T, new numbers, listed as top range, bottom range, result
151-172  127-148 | 1.20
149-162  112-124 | 1.04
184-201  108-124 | 0.87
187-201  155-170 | 0.93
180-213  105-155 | 0.93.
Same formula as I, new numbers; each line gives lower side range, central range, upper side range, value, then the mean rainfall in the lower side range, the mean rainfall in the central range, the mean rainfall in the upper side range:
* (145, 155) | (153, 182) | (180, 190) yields 1.5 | 113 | 97.3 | 92.2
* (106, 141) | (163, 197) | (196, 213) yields -0.7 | 91.6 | 92.6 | 90.3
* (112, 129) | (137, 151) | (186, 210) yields -1.3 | 97.2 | 105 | 92.1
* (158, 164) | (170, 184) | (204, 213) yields 0.8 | 101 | 91.6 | 88.8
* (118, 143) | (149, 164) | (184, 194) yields -3.7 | 82.8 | 108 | 91.2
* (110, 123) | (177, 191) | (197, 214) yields 0.3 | 106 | 91.6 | 89.6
